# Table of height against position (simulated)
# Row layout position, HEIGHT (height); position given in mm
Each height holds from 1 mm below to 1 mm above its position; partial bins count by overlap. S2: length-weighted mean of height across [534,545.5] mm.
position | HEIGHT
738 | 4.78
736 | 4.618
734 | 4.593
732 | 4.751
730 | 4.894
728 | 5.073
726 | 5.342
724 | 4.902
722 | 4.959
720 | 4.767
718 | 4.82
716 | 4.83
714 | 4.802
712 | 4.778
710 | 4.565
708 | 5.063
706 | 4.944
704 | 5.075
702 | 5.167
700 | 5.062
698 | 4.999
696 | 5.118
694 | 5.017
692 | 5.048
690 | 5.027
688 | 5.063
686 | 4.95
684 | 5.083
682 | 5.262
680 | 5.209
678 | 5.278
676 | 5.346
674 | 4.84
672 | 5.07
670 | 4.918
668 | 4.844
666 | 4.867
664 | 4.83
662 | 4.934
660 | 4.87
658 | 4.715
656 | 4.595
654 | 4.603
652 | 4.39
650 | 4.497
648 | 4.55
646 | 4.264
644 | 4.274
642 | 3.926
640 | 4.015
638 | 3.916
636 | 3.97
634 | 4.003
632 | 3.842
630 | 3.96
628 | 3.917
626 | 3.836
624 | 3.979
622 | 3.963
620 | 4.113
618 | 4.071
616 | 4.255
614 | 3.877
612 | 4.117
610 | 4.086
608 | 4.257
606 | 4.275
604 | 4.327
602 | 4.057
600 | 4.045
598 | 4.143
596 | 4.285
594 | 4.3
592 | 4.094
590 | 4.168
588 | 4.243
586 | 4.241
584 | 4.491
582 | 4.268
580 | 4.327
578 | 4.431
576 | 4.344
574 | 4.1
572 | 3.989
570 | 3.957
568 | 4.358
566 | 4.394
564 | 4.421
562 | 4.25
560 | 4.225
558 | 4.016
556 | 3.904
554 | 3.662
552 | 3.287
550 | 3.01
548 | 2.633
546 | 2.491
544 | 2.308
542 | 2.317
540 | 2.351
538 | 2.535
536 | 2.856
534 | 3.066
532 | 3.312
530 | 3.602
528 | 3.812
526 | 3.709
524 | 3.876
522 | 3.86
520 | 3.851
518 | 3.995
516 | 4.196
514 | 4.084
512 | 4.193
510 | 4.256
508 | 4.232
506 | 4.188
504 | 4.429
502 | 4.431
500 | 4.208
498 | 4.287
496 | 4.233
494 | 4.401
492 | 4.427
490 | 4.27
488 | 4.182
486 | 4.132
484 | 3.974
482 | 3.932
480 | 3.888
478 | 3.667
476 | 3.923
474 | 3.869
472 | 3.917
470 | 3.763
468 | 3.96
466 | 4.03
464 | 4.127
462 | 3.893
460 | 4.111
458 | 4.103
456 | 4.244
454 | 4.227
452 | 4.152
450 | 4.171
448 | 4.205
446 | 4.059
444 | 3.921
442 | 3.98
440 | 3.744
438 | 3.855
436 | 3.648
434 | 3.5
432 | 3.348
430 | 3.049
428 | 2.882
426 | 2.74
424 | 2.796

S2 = 2.53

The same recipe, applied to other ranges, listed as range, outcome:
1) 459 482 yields 3.92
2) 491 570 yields 3.74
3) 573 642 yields 4.12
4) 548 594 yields 4.07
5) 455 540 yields 3.93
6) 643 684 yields 4.81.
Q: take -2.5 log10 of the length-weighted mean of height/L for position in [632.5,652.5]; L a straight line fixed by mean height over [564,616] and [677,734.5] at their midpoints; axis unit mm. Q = 0.10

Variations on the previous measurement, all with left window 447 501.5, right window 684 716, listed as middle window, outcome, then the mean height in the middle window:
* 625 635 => 0.200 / 3.91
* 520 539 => 0.247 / 3.43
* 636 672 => 0.063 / 4.53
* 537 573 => 0.267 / 3.45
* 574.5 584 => 0.038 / 4.35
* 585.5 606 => 0.093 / 4.19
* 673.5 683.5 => -0.066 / 5.2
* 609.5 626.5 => 0.154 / 4.04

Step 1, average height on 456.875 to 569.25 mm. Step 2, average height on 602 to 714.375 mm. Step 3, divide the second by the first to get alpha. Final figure 1.20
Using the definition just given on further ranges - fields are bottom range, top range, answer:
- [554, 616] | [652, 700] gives 1.18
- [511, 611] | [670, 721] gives 1.31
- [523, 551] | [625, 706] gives 1.57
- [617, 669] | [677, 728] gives 1.16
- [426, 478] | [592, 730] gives 1.19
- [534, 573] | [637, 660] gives 1.28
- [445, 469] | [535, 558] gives 0.71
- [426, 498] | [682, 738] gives 1.26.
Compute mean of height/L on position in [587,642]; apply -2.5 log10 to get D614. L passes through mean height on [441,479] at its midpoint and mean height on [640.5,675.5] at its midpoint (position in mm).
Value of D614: 0.11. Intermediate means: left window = 4.02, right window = 4.65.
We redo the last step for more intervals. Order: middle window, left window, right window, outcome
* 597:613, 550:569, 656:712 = 0.05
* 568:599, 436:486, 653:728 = 0.07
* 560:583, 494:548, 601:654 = -0.11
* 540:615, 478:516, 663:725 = 0.16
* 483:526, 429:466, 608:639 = -0.06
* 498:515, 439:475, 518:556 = -0.21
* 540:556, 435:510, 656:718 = 0.47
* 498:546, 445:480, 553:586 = 0.14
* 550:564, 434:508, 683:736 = 0.14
